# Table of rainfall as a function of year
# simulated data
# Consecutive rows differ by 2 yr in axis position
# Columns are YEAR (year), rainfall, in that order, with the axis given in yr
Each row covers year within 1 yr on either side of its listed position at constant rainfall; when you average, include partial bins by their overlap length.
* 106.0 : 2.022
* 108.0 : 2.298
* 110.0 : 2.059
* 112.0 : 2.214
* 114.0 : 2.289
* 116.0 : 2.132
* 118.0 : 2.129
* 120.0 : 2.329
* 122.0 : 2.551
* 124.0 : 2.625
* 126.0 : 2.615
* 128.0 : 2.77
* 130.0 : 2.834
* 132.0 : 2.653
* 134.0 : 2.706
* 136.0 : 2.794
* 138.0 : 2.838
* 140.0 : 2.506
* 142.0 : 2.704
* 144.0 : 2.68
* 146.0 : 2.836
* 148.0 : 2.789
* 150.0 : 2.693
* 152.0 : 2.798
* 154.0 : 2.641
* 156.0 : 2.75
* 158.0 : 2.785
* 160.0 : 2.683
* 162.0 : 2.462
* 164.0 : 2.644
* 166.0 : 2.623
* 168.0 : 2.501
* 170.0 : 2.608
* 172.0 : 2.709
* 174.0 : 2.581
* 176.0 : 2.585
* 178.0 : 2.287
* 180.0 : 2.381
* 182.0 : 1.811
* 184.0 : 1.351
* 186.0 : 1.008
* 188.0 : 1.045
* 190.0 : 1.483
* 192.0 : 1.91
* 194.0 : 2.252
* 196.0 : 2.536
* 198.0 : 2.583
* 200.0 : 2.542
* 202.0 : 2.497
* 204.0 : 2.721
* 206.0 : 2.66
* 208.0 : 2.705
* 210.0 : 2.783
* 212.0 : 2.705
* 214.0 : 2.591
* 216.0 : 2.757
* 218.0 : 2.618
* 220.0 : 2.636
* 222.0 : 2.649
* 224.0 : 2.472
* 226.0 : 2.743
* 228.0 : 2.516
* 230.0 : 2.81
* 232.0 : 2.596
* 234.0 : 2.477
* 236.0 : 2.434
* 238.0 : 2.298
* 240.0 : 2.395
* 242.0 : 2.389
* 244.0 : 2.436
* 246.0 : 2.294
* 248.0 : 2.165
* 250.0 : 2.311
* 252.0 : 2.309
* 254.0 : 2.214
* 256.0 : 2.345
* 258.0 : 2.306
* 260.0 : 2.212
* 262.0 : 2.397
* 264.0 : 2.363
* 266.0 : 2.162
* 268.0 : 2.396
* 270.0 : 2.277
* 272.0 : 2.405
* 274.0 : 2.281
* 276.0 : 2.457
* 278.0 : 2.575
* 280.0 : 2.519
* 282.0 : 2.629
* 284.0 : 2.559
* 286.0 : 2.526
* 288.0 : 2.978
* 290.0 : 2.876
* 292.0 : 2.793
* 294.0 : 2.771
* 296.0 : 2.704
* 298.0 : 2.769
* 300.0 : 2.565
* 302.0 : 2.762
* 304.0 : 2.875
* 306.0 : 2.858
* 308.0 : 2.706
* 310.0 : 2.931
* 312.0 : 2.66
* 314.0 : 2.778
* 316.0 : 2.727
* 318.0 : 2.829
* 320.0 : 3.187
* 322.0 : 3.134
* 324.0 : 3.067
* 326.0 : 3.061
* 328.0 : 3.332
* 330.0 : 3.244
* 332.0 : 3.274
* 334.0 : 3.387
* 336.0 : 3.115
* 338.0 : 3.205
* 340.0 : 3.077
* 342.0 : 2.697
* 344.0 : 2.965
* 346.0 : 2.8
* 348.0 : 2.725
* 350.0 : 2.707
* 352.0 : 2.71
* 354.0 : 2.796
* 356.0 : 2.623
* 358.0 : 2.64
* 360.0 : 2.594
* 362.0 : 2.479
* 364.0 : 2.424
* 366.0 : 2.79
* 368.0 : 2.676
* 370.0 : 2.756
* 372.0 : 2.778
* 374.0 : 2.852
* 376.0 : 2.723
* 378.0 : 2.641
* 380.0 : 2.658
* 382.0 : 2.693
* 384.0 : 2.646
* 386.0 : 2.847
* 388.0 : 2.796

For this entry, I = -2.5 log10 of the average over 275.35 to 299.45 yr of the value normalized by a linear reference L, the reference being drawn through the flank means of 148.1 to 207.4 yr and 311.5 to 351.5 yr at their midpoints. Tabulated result 0.053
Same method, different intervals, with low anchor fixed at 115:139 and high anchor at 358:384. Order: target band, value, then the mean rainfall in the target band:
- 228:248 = 0.07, 2.45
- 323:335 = -0.21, 3.23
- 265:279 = 0.12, 2.36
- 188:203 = 0.20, 2.18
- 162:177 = 0.00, 2.6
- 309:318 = -0.05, 2.78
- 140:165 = -0.04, 2.7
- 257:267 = 0.15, 2.29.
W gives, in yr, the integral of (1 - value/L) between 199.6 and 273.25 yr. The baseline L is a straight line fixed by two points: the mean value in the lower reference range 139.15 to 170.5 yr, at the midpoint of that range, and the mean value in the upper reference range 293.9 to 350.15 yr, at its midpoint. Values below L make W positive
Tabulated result 8.50 yr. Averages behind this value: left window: 2.67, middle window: 2.47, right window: 2.93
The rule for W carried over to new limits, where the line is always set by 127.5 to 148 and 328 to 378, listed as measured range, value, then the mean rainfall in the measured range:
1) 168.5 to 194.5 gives 7.07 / 2.01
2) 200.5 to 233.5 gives 1.48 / 2.65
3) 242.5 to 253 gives 1.81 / 2.31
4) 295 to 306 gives 0.27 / 2.75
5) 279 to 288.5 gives 0.62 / 2.62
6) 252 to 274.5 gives 3.95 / 2.31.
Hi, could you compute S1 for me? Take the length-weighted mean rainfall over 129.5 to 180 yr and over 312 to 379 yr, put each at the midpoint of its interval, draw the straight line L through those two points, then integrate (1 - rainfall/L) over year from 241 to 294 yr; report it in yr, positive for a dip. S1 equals 6.6 yr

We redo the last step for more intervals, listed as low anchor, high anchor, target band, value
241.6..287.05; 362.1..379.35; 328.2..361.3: -3.87 yr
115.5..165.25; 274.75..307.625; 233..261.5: 3.75 yr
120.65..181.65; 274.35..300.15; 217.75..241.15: 0.93 yr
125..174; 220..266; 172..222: 4.65 yr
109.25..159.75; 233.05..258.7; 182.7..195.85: 4.71 yr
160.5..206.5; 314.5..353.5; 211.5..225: -1.14 yr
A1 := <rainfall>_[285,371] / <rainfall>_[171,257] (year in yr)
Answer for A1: 1.2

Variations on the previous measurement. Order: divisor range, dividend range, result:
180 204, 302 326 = 1.47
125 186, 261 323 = 1.04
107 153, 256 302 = 0.99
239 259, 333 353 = 1.27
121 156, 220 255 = 0.90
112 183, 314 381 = 1.11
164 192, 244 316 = 1.21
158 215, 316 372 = 1.24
